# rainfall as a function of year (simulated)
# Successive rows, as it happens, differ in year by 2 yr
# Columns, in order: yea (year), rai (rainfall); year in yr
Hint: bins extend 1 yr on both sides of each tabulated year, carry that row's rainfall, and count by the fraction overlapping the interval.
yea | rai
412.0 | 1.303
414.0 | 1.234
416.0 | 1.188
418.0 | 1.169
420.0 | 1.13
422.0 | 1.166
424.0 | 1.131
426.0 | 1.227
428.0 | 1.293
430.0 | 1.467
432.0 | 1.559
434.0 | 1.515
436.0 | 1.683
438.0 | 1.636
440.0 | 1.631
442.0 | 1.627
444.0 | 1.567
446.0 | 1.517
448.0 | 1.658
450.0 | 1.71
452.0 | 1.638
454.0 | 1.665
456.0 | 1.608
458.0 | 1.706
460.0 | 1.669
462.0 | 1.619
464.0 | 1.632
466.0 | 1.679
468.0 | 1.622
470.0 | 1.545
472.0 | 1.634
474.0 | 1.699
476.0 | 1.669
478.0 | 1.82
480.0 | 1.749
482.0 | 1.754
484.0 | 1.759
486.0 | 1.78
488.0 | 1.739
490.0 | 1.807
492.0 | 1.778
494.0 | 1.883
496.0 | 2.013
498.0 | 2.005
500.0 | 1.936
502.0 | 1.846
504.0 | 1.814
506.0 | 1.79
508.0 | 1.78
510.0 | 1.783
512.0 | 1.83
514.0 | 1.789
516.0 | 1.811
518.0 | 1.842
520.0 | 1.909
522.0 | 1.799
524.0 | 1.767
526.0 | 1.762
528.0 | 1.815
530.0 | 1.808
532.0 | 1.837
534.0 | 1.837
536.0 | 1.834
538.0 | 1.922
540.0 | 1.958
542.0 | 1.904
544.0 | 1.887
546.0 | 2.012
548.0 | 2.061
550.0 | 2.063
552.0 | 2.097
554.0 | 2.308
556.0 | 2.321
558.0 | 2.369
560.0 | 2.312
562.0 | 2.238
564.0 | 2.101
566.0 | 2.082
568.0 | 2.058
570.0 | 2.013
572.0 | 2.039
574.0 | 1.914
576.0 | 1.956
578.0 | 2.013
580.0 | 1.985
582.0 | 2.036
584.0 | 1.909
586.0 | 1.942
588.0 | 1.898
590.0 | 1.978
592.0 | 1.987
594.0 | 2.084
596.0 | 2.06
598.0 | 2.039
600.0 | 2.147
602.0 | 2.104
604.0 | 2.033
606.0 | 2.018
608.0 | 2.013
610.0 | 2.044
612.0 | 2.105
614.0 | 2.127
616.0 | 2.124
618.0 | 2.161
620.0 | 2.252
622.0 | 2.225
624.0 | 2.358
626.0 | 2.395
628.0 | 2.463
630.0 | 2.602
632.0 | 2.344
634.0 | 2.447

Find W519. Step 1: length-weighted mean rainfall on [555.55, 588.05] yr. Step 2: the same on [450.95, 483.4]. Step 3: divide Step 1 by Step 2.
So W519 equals 1.24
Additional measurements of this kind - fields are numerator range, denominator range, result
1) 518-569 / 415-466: 1.33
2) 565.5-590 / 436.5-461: 1.21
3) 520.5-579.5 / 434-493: 1.20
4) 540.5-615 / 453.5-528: 1.17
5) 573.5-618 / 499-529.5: 1.12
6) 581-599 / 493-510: 1.06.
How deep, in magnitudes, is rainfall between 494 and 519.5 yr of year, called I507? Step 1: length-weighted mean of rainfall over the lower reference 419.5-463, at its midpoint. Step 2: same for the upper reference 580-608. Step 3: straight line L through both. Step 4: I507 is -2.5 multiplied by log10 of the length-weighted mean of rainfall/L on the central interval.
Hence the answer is -0.07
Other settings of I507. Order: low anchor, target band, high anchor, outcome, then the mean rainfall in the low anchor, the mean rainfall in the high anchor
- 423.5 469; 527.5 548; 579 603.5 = -0.02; 1.57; 2.01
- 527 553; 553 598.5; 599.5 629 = -0.02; 1.93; 2.17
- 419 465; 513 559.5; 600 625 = -0.05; 1.52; 2.13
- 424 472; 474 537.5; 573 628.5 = -0.03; 1.58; 2.08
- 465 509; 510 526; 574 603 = 0.02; 1.78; 2.01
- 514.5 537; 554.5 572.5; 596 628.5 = -0.11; 1.82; 2.16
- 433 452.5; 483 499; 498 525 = -0.05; 1.62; 1.83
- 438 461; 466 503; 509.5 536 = -0.03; 1.64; 1.82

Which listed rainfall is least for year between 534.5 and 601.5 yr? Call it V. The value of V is 1.834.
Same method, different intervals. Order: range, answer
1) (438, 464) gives 1.517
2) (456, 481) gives 1.545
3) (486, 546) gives 1.739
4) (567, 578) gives 1.914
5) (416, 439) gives 1.13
